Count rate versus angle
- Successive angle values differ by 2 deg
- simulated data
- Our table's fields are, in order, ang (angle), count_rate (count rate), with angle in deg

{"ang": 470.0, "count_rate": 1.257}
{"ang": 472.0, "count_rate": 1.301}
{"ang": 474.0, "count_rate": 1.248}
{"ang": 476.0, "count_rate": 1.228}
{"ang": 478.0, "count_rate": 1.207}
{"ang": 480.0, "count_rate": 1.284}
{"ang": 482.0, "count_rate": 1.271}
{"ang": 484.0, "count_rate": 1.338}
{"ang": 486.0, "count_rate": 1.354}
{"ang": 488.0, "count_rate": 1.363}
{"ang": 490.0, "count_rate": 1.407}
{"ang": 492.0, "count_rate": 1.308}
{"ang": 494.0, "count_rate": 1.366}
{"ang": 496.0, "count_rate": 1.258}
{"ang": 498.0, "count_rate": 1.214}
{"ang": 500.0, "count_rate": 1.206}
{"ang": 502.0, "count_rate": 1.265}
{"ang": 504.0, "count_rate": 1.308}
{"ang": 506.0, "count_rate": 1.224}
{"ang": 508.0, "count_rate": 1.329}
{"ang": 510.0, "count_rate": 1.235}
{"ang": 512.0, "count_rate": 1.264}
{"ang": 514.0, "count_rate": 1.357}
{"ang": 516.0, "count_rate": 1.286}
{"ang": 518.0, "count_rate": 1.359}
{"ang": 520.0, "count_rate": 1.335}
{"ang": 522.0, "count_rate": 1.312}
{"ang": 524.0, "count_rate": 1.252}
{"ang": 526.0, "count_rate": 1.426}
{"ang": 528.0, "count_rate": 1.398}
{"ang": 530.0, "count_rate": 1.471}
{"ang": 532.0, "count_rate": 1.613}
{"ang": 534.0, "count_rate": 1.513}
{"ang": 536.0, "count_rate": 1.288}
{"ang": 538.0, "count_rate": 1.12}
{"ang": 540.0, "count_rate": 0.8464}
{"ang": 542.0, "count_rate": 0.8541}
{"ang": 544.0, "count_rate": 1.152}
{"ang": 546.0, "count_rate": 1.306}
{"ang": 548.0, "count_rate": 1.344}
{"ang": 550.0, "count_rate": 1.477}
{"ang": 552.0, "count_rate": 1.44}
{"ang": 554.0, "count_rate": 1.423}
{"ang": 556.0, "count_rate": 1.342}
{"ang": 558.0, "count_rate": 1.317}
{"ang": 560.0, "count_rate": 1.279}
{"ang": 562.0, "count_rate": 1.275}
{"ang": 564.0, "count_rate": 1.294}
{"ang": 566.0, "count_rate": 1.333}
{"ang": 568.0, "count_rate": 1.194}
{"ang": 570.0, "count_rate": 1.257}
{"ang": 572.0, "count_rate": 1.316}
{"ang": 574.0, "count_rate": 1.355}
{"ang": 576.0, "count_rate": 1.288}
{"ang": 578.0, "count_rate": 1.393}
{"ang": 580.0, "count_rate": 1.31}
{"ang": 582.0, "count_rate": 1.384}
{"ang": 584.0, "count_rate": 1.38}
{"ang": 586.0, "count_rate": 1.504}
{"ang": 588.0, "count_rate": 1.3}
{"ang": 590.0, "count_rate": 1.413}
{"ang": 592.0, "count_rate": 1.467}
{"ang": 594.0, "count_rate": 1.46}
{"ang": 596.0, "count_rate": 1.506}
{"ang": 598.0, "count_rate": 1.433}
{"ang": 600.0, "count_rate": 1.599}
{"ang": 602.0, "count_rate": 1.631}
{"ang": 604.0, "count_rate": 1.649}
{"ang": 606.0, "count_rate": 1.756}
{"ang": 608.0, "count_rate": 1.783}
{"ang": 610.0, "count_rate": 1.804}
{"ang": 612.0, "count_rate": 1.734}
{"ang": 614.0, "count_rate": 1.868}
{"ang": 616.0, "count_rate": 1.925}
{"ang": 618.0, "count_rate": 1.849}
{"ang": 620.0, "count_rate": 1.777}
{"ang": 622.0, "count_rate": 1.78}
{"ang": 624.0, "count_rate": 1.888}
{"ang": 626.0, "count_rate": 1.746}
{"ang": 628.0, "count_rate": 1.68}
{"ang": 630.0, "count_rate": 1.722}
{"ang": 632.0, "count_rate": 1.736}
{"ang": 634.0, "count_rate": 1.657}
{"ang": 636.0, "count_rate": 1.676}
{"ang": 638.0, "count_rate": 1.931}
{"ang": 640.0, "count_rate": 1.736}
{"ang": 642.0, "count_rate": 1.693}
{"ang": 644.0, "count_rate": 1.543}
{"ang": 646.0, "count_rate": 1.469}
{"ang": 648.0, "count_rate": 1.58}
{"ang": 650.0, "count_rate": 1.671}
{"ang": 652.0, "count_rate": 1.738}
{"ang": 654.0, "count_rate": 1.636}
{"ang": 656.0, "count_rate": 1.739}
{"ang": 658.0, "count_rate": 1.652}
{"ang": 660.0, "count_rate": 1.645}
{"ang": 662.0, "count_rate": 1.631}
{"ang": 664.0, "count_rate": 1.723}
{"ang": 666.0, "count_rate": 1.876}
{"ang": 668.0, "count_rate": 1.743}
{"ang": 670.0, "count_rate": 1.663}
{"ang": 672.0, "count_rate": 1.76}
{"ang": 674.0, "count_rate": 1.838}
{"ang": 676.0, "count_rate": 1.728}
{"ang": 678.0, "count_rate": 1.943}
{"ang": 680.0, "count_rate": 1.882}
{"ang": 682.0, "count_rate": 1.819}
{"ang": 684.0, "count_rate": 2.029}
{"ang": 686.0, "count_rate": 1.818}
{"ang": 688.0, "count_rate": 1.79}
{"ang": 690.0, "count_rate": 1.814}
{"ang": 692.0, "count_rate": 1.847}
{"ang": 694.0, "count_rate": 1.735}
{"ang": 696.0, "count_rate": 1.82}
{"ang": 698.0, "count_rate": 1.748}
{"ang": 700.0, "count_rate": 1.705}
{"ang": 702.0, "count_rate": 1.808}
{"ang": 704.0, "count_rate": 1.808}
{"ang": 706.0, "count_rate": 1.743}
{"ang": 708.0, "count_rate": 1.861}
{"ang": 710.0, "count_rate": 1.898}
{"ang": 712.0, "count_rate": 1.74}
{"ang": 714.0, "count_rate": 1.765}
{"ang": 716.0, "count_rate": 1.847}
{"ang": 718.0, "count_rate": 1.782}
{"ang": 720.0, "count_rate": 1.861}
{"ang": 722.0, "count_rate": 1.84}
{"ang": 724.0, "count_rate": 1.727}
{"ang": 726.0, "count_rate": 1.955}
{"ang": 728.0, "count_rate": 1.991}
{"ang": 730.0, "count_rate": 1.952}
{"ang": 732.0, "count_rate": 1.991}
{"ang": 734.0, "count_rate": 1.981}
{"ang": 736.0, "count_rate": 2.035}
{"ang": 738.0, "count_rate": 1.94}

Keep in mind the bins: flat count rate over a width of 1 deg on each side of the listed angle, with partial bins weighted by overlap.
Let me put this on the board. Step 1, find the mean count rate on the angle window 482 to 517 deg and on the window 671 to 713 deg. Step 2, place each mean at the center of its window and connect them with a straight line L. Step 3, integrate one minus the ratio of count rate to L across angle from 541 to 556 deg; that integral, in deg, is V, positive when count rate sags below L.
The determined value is 1.49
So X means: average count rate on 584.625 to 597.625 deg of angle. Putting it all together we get 1.44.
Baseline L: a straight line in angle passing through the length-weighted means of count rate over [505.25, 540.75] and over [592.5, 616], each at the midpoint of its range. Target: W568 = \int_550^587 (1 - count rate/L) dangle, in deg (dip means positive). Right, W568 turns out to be 4.1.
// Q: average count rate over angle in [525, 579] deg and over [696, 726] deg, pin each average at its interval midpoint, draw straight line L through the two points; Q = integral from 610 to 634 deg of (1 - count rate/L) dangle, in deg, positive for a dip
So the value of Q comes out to -4.1 deg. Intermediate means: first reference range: 1.31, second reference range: 1.8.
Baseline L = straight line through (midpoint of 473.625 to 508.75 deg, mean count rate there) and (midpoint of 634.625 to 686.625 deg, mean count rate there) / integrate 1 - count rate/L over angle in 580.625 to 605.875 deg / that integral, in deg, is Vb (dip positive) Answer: 1.2 deg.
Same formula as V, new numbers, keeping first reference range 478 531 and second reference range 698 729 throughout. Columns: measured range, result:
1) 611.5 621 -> -1.51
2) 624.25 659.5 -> -0.89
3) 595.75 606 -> -0.26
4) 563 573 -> 1.28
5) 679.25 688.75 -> -0.66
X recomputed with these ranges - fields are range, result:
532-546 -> 1.18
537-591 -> 1.29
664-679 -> 1.79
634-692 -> 1.74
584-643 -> 1.67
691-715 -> 1.79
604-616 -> 1.79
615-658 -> 1.72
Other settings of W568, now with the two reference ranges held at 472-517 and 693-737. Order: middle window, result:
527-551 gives 2.0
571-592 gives 1.9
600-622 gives -2.6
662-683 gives -0.6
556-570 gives 1.7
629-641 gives -0.7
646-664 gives 0.4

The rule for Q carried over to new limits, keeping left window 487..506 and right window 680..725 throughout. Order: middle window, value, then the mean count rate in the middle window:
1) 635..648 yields -0.08 deg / 1.67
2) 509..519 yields 0.29 deg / 1.3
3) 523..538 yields -0.24 deg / 1.4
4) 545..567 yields 1.46 deg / 1.35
